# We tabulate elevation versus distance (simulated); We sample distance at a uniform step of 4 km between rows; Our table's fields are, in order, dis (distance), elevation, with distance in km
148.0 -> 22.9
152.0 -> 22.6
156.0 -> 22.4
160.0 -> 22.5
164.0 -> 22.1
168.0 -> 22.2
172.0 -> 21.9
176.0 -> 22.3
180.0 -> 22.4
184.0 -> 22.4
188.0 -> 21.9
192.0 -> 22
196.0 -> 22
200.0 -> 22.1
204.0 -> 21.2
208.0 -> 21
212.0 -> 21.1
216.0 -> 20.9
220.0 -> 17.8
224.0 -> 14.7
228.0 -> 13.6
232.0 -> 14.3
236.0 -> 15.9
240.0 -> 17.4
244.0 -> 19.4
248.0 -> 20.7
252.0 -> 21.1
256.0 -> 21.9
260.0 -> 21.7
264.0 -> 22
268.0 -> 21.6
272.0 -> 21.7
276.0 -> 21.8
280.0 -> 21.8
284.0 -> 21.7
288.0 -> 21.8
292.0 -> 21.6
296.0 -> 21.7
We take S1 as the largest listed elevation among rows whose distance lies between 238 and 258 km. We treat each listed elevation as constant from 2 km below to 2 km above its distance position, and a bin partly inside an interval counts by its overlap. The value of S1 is 21.9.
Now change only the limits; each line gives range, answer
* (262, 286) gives 22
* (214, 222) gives 20.9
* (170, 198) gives 22.4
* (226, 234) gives 14.3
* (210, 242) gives 21.1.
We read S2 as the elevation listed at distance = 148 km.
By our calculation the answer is 22.9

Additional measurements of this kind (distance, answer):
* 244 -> 19.4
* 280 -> 21.8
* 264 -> 22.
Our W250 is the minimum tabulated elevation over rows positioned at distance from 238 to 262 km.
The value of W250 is 17.4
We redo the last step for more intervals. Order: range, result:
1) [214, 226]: 14.7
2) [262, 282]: 21.6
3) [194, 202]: 22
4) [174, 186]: 22.3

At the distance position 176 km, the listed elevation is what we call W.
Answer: 22.3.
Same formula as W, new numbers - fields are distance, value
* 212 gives 21.1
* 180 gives 22.4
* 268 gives 21.6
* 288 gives 21.8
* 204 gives 21.2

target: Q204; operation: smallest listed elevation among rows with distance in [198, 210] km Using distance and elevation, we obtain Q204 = 21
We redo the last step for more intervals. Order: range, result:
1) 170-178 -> 21.9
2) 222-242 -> 13.6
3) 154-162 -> 22.4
